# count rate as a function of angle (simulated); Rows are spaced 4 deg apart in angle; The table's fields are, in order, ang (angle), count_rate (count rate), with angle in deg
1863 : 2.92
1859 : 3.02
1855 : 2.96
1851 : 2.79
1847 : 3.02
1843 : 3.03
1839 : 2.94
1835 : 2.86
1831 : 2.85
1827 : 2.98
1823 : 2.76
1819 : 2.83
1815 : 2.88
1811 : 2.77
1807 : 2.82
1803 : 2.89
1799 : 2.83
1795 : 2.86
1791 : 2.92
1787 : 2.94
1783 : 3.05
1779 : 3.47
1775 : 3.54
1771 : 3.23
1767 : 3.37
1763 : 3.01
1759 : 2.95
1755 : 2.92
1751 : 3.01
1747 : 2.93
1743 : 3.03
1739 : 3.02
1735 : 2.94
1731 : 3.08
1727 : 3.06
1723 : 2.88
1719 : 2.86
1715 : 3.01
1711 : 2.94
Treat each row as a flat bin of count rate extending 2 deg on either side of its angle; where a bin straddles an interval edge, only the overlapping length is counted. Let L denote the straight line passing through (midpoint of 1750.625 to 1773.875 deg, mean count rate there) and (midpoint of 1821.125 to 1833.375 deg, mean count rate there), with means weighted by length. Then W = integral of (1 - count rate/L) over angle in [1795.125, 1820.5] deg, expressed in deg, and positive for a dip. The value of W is 0.8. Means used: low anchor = 3.1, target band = 2.84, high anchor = 2.86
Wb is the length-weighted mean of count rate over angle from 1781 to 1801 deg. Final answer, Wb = 2.92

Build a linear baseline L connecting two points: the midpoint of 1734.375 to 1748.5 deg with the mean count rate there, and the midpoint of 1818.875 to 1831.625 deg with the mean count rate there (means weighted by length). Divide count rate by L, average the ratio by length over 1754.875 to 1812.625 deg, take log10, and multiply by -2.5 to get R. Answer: -0.04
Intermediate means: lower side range 2.99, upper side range 2.86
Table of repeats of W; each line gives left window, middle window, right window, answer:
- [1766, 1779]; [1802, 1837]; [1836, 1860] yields 3.04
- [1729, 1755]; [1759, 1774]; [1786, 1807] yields -1.27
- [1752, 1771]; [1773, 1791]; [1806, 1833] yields -1.31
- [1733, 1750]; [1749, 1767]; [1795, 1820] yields -0.44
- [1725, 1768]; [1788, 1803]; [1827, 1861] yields 0.51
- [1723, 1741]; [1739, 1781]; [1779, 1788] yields -1.05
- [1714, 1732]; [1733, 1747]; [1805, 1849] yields -0.15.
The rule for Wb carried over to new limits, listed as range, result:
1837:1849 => 3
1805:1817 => 2.82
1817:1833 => 2.85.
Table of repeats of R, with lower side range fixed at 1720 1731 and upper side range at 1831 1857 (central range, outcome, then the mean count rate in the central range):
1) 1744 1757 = 0.00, 2.96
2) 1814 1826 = 0.04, 2.83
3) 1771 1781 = -0.17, 3.45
